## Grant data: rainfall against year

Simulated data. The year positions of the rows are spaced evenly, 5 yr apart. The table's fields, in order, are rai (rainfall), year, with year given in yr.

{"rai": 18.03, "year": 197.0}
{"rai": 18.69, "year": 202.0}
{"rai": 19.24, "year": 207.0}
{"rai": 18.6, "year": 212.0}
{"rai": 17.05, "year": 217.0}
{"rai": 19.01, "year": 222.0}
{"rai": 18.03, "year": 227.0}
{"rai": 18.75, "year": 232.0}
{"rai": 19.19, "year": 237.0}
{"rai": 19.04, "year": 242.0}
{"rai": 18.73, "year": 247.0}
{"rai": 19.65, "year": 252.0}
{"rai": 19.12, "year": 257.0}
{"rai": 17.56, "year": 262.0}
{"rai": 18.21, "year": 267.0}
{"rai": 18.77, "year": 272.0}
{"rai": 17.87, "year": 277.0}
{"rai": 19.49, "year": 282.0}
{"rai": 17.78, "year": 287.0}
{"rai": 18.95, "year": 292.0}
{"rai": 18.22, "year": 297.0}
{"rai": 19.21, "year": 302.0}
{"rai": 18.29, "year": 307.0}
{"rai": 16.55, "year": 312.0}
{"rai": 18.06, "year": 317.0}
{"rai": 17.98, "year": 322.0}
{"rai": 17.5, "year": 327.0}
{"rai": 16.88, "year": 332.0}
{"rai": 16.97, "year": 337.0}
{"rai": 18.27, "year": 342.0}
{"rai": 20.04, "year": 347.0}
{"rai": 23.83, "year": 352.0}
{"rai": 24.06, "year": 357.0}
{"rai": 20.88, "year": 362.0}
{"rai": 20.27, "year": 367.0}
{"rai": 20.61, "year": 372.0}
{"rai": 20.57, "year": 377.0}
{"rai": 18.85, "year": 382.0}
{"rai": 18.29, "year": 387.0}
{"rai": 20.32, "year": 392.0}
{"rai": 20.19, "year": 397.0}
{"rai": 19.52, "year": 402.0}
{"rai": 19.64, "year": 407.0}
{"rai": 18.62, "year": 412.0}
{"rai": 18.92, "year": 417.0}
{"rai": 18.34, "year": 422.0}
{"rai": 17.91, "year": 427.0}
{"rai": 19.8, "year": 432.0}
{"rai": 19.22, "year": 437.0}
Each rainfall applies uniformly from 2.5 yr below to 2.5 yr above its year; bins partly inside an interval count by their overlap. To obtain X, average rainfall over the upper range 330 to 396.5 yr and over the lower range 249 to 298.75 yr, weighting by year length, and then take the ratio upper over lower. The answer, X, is 1.1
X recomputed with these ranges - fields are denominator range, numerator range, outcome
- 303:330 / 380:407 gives 1.10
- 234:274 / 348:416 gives 1.09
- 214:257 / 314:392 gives 1.04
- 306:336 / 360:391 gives 1.14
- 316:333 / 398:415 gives 1.10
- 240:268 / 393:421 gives 1.03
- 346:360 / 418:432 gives 0.81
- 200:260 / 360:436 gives 1.04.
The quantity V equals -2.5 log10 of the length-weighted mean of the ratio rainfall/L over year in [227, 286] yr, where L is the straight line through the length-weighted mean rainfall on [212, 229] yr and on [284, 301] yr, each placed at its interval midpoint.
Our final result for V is -0.03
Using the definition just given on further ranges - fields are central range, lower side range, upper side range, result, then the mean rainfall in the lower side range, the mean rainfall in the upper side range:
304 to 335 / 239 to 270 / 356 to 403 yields 0.115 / 18.7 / 20.3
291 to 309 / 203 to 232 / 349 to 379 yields 0.090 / 18.4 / 21.7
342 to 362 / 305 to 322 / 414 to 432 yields -0.212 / 17.7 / 18.6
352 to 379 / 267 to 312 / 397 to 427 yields -0.147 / 18.4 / 19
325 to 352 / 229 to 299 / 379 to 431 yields 0.024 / 18.7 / 19.1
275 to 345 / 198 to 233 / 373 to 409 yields 0.063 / 18.5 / 19.7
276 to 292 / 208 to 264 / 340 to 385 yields 0.054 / 18.6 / 20.8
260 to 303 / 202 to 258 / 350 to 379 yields 0.082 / 18.8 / 21.7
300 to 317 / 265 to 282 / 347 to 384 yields 0.089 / 18.5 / 21.2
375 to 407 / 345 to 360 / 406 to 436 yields 0.048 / 22.7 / 18.9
